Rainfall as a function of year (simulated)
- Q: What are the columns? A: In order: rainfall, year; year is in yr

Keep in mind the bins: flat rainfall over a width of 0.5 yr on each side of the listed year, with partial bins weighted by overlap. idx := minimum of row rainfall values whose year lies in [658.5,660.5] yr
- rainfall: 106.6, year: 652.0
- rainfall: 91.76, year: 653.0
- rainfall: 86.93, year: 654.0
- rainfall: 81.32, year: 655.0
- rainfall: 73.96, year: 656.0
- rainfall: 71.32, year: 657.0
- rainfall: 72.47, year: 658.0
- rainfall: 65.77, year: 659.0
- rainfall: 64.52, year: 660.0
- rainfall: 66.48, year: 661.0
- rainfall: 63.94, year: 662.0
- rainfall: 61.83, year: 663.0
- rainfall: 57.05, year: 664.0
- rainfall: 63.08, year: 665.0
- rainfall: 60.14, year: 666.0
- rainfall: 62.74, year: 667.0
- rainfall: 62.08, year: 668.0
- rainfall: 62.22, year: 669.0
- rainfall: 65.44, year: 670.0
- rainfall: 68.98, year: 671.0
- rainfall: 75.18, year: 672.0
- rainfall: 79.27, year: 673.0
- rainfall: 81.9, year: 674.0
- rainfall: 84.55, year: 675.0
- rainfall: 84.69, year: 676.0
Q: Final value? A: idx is 64.52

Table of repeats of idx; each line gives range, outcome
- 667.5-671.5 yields 62.08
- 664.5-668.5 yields 60.14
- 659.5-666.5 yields 57.05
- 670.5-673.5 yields 68.98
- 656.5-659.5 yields 65.77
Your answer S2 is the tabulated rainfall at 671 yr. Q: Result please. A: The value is 68.98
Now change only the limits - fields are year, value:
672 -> 75.18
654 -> 86.93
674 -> 81.9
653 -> 91.76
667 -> 62.74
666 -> 60.14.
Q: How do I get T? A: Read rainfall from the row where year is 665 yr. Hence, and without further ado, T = 63.08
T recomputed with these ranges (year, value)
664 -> 57.05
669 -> 62.22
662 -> 63.94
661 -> 66.48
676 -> 84.69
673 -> 79.27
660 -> 64.52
